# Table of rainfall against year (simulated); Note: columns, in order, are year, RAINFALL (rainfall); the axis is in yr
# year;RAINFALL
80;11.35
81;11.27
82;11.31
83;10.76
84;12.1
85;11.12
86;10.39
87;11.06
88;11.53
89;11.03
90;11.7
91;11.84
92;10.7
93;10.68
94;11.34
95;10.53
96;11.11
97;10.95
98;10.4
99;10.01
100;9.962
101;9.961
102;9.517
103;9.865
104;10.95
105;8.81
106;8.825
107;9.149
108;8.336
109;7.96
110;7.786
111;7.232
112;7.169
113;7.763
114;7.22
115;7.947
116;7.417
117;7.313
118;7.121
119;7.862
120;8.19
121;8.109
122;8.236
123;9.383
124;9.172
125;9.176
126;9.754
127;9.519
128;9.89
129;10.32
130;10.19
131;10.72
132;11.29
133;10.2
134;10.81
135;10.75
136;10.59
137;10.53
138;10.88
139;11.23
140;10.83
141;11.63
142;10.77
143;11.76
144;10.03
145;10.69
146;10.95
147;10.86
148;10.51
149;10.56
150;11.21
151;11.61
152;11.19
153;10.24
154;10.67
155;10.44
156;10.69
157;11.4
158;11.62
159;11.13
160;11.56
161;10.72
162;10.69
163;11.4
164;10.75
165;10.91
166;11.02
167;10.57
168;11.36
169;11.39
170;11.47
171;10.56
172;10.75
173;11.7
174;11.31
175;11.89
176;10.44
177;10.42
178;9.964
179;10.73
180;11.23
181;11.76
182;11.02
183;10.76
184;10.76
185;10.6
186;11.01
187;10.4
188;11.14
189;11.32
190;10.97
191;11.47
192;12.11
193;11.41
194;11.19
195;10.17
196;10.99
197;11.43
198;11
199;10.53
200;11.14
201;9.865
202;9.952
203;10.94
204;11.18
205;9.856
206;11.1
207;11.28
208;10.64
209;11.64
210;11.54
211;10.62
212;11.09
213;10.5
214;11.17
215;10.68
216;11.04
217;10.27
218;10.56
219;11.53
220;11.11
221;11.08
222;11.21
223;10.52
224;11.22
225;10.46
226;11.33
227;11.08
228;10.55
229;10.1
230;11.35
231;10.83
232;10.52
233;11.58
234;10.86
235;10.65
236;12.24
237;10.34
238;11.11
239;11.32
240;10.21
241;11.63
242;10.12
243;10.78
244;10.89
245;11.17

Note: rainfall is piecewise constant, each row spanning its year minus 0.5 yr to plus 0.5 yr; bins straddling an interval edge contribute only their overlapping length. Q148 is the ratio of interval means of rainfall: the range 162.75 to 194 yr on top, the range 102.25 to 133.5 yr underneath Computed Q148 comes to 1.25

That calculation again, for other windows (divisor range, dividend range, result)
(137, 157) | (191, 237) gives 1.00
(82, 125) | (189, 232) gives 1.15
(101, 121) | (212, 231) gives 1.32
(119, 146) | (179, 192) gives 1.09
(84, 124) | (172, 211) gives 1.16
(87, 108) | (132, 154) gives 1.04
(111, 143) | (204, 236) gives 1.16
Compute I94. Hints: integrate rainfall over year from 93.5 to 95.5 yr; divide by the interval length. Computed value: 10.9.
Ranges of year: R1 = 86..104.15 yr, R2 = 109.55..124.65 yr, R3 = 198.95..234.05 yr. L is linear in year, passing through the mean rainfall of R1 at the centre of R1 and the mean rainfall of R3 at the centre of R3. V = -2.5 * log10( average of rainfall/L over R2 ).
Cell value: 0.34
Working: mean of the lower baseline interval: 10.7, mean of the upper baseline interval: 10.9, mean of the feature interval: 7.87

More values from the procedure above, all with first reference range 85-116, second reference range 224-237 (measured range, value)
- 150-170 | -0.08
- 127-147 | -0.07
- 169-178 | -0.06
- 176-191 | -0.04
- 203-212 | -0.03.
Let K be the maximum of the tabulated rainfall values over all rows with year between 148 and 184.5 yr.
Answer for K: 11.89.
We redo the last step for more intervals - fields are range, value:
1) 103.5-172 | 11.76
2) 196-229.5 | 11.64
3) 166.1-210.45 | 12.11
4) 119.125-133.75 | 11.29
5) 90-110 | 11.84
